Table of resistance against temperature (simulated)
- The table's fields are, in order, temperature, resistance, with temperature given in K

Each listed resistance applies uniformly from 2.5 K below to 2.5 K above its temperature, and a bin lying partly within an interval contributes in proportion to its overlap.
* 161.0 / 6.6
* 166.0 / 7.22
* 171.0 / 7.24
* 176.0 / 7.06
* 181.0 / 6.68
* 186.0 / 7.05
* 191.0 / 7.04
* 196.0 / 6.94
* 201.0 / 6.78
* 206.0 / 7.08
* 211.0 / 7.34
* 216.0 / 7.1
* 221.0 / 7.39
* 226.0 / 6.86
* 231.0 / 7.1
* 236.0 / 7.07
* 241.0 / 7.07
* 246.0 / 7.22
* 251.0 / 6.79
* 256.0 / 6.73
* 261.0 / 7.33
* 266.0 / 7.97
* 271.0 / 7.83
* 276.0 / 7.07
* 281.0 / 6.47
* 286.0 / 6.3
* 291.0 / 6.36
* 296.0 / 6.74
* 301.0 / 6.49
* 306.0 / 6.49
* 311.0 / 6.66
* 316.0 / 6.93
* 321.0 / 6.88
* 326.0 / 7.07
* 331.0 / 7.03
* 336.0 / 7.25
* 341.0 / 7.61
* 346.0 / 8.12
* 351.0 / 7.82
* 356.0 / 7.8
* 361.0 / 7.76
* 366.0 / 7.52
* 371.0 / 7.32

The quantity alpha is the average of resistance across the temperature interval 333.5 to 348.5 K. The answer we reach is 7.66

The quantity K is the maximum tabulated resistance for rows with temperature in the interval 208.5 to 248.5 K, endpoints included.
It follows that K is 7.39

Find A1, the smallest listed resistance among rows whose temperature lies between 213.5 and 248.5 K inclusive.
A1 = 6.86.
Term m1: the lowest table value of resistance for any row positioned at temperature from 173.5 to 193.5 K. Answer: 6.68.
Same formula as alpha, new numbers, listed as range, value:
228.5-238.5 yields 7.08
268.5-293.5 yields 6.81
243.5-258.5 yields 6.91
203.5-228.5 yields 7.15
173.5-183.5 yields 6.87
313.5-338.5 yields 7.03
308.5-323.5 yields 6.82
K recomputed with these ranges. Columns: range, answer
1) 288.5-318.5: 6.93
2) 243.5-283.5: 7.97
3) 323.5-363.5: 8.12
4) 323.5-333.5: 7.07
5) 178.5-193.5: 7.05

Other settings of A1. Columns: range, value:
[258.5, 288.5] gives 6.3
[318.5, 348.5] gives 6.88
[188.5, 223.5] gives 6.78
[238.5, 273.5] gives 6.73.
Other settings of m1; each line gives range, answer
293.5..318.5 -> 6.49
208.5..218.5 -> 7.1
